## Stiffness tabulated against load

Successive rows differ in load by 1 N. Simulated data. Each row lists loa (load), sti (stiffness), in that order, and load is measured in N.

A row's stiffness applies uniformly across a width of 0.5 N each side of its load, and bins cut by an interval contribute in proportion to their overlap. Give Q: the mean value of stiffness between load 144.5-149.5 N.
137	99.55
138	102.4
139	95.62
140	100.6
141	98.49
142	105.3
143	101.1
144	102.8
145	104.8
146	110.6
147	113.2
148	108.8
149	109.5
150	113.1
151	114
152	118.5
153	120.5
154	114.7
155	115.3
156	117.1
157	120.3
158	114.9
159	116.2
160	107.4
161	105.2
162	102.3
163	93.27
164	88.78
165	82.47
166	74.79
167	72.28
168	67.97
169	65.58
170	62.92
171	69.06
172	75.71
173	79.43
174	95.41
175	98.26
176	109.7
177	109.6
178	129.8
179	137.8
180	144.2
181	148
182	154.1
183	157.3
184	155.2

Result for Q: 109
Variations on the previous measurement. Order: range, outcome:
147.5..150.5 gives 110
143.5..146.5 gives 106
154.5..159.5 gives 117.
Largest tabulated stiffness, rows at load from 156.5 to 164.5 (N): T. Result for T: 120.3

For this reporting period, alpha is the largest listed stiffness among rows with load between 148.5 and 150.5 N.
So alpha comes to 113.1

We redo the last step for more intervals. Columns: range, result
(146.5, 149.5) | 113.2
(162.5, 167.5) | 93.27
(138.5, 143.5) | 105.3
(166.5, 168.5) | 72.28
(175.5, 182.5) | 154.1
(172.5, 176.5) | 109.7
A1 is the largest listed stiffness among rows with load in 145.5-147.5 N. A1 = 113.2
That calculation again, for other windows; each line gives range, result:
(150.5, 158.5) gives 120.5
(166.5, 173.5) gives 79.43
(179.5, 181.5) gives 148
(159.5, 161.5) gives 107.4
